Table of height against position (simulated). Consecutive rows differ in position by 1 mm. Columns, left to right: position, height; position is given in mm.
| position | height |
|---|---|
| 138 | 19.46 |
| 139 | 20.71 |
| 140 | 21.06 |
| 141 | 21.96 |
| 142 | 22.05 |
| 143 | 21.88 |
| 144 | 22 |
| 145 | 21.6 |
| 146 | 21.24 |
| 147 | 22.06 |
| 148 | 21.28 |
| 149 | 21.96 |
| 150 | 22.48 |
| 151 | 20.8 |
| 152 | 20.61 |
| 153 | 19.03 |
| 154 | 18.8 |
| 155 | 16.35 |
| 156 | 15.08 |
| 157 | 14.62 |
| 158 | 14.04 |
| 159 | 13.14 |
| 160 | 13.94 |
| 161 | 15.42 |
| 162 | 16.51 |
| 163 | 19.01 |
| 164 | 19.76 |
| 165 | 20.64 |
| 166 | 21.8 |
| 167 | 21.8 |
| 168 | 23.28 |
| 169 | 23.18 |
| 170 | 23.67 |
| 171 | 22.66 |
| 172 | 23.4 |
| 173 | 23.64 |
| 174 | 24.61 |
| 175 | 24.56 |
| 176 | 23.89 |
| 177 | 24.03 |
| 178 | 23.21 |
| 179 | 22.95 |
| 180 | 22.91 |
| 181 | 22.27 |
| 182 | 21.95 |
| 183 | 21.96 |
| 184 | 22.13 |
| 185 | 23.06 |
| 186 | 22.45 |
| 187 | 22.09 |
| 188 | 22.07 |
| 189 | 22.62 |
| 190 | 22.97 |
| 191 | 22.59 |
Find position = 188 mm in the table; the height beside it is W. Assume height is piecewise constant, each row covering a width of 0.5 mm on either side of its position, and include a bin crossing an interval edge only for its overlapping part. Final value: 22.07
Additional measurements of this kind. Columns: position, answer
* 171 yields 22.66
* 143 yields 21.88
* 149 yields 21.96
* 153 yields 19.03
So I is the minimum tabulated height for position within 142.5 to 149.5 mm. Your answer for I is 21.24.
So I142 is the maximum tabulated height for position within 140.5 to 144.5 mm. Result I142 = 22.05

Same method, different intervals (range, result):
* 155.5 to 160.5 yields 15.08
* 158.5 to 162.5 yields 16.51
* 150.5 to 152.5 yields 20.8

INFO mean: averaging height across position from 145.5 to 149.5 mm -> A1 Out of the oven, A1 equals 21.6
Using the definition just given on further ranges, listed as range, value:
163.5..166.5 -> 20.7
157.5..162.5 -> 14.6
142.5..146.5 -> 21.7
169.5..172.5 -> 23.2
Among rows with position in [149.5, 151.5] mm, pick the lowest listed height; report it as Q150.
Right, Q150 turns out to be 20.8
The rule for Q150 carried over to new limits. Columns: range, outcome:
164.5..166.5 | 20.64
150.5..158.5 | 14.04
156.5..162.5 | 13.14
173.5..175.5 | 24.56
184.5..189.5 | 22.07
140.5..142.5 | 21.96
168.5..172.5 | 22.66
